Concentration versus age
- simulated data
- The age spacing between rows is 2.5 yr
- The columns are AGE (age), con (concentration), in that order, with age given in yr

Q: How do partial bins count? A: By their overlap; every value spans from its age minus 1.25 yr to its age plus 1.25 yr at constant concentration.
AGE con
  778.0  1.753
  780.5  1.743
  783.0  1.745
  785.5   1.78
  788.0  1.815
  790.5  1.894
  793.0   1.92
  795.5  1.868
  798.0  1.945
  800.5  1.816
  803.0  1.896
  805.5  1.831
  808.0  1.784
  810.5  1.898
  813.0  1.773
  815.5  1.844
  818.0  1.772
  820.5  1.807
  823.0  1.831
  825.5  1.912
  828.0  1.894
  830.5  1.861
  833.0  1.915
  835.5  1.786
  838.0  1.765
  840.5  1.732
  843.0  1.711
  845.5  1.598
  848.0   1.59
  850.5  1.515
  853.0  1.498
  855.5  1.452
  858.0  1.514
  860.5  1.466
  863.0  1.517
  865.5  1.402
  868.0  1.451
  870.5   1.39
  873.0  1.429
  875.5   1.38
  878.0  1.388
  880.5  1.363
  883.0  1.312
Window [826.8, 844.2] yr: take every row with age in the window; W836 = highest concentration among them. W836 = 1.915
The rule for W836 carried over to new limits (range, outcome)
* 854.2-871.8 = 1.517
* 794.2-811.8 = 1.945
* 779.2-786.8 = 1.78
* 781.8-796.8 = 1.92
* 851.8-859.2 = 1.514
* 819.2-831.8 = 1.912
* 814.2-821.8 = 1.844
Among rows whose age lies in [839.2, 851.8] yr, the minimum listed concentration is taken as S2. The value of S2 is 1.515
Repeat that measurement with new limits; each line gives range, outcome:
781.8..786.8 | 1.745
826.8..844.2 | 1.711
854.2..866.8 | 1.402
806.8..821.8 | 1.772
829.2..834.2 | 1.861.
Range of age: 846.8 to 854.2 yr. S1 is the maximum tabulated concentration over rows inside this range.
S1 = 1.59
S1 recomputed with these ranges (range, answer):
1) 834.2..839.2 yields 1.786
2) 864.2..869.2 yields 1.451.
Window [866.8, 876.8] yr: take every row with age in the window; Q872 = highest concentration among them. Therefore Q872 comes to 1.451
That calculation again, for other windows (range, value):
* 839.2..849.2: 1.732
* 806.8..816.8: 1.898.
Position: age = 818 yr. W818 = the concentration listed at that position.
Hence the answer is 1.772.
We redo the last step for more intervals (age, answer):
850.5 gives 1.515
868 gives 1.451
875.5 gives 1.38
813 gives 1.773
